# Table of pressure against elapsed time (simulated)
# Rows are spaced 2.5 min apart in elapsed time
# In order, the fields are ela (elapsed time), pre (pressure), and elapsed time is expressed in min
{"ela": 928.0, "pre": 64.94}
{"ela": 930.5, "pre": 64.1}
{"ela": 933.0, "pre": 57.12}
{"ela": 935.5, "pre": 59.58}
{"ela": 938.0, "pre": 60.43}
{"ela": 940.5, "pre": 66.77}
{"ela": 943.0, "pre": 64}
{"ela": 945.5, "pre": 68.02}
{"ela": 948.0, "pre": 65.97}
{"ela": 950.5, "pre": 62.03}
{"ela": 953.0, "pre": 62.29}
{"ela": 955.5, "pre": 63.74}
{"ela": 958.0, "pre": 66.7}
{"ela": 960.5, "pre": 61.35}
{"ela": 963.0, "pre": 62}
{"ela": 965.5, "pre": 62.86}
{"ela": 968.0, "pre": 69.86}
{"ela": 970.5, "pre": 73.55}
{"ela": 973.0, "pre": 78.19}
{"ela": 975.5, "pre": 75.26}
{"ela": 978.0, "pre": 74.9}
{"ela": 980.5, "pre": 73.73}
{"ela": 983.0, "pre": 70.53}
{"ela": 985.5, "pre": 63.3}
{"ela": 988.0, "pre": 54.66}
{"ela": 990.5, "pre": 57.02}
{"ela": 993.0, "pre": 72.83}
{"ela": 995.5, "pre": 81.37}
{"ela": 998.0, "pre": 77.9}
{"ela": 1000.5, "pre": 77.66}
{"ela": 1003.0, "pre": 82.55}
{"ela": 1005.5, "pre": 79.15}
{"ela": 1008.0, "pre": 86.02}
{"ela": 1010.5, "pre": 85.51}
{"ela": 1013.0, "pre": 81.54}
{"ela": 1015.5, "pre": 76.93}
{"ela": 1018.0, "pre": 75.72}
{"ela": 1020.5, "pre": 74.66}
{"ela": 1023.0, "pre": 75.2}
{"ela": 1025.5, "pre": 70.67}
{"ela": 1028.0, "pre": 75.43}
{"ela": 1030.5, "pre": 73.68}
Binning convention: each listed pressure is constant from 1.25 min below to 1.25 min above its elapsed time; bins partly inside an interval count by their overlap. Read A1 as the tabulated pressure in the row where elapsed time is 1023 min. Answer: 75.2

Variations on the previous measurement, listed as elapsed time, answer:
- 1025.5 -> 70.67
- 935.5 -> 59.58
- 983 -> 70.53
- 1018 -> 75.72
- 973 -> 78.19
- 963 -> 62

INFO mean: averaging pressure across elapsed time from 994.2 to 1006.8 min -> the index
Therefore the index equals 79.7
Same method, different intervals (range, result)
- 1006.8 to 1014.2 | 84.4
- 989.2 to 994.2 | 64.7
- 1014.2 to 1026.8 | 74.7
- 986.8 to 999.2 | 68.8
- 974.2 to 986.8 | 71.5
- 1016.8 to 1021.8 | 75.2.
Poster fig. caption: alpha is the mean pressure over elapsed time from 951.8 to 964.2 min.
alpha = 63.2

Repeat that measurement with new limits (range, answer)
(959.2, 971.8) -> 66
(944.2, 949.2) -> 67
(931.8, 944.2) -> 61.6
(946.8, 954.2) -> 63.4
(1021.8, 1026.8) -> 72.9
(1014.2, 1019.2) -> 76.4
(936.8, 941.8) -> 63.6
